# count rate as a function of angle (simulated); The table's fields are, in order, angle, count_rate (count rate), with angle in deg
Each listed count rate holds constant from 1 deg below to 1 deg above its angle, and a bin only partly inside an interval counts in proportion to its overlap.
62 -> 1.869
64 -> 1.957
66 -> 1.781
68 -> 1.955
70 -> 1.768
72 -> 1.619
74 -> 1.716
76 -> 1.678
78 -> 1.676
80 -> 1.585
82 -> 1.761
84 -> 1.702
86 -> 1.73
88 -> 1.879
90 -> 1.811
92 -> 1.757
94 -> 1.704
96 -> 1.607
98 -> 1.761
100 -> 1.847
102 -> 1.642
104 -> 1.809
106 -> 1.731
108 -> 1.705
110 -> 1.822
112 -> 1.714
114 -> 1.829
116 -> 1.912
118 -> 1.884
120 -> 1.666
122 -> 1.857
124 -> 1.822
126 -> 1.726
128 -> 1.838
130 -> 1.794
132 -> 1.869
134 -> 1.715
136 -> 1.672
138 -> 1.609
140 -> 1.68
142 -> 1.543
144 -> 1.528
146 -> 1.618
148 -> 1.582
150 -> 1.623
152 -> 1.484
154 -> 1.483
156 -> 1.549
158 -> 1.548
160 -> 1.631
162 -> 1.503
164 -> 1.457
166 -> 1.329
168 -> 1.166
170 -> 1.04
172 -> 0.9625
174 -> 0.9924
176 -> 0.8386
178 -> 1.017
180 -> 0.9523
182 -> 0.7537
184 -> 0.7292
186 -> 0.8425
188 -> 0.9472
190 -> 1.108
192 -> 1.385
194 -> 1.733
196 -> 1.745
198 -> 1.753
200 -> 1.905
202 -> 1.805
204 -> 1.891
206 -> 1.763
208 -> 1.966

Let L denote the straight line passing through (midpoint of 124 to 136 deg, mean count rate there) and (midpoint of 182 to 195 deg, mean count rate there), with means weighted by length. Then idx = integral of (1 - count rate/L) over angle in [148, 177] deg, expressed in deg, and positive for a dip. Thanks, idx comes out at 1.5 deg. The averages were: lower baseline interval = 1.78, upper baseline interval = 1.1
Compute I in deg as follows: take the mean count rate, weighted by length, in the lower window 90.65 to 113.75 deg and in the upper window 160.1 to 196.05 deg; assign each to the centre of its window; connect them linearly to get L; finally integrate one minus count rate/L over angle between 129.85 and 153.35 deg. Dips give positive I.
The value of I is -3.4 deg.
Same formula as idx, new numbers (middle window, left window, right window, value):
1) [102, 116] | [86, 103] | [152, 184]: -1.1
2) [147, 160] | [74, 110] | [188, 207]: 1.0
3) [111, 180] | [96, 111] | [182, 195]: -4.7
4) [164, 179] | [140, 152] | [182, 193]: 1.7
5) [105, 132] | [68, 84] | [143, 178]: -4.7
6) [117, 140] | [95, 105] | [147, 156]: -1.9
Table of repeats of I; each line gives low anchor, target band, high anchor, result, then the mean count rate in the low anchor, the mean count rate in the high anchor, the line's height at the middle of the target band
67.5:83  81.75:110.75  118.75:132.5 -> -0.1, 1.71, 1.79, 1.75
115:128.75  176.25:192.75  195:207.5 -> 7.8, 1.81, 1.82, 1.82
